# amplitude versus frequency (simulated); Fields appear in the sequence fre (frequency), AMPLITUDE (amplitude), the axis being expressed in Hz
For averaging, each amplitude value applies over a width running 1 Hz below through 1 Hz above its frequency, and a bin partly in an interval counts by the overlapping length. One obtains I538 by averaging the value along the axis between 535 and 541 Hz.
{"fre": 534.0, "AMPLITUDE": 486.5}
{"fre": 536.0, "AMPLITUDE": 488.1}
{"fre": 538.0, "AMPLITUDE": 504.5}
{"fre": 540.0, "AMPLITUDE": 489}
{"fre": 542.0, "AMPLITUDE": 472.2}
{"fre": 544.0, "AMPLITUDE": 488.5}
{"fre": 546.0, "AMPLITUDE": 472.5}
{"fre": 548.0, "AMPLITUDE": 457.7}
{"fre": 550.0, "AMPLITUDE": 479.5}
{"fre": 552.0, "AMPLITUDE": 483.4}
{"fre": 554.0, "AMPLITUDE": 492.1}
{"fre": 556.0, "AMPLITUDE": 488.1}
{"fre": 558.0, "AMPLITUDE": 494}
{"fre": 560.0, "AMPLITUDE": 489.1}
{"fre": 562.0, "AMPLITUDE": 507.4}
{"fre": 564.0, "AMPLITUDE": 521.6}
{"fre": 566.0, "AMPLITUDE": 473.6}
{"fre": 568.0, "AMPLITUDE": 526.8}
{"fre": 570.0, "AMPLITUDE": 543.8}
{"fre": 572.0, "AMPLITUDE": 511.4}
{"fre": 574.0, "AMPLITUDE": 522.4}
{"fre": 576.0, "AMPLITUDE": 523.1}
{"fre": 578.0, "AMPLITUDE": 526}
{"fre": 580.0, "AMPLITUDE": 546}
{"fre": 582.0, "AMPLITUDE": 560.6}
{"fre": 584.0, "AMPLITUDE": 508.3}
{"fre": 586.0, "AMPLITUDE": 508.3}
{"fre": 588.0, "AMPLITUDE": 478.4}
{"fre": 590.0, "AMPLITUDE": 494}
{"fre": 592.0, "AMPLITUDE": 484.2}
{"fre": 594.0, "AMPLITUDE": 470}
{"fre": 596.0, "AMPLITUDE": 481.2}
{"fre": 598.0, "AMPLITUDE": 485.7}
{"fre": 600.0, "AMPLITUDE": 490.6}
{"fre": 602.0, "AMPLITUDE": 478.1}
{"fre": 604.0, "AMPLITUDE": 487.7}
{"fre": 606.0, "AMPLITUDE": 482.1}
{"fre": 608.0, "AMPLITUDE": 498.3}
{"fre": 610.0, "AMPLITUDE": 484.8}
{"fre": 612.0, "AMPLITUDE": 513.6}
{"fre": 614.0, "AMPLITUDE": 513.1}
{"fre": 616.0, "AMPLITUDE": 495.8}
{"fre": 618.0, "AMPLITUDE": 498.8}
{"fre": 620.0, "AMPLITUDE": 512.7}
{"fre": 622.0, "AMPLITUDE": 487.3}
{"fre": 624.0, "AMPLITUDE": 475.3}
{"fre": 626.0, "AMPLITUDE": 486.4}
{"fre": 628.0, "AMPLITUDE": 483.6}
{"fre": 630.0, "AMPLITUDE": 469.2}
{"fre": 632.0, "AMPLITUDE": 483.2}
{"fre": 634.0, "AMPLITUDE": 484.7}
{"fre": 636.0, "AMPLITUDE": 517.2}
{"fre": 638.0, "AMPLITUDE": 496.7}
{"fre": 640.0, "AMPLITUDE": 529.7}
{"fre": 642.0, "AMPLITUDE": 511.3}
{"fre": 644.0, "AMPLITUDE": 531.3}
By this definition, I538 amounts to 494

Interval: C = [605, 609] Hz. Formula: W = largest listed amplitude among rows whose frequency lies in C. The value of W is 498.3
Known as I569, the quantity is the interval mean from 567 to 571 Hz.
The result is 535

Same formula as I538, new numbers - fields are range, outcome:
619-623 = 500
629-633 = 476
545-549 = 465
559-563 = 498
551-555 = 488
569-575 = 526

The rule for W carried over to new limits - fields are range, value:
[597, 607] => 490.6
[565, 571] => 543.8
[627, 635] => 484.7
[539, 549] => 489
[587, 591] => 494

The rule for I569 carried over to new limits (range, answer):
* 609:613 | 499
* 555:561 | 490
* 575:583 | 539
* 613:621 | 505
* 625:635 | 481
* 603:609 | 489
